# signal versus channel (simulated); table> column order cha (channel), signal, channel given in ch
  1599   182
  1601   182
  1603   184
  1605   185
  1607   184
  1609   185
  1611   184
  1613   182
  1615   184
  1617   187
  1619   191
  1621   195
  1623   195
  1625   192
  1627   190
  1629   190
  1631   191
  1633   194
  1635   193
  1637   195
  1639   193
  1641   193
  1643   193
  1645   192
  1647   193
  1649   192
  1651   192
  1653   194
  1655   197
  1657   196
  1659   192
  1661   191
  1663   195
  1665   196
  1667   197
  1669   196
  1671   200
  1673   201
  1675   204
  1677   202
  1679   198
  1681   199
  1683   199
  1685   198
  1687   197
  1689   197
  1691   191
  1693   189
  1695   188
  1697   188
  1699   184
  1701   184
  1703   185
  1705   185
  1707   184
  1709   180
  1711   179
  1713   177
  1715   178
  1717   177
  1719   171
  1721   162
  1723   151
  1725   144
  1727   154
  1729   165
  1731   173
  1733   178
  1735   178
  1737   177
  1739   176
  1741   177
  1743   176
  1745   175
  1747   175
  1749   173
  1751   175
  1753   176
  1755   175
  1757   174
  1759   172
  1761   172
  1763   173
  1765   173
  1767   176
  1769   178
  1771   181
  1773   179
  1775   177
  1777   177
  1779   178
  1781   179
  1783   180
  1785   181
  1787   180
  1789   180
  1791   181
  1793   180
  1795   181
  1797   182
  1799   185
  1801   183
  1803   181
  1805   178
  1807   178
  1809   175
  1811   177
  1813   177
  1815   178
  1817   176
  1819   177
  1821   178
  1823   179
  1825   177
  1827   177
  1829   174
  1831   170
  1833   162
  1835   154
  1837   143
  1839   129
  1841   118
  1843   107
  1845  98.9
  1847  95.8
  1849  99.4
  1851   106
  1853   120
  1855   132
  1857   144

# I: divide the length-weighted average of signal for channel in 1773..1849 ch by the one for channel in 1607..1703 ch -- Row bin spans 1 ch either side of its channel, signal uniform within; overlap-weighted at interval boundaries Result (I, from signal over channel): 0.9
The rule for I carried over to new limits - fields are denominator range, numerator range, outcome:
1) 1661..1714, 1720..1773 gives 0.89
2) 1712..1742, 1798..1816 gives 1.06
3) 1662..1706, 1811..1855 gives 0.76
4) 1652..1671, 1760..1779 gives 0.90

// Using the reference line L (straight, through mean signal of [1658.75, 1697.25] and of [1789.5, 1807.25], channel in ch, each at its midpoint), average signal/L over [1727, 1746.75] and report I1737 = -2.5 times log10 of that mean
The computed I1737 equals 0.09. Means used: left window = 196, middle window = 174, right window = 181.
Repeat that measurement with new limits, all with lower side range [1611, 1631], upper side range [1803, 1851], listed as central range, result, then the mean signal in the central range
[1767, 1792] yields -0.10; 179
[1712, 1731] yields 0.05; 165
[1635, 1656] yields -0.05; 193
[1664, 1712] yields -0.08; 193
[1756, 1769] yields -0.05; 174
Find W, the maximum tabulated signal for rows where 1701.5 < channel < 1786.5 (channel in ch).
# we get 185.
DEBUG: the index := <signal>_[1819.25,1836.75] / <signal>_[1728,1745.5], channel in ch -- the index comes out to 0.97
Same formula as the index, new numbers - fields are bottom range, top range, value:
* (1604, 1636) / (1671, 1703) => 1.03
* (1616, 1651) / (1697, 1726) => 0.91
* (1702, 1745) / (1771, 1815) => 1.04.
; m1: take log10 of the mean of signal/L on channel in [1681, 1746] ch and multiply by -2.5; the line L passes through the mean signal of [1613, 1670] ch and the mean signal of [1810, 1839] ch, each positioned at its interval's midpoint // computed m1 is 0.029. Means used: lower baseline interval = 193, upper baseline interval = 170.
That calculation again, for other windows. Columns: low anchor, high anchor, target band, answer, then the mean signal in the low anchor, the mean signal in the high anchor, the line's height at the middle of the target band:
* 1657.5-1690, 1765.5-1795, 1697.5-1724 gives 0.084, 198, 179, 191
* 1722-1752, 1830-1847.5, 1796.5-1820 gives -0.241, 170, 132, 143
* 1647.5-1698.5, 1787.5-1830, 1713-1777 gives 0.085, 195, 179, 187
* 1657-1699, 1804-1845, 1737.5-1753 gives 0.031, 196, 163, 180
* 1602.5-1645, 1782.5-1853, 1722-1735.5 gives 0.075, 190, 162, 174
